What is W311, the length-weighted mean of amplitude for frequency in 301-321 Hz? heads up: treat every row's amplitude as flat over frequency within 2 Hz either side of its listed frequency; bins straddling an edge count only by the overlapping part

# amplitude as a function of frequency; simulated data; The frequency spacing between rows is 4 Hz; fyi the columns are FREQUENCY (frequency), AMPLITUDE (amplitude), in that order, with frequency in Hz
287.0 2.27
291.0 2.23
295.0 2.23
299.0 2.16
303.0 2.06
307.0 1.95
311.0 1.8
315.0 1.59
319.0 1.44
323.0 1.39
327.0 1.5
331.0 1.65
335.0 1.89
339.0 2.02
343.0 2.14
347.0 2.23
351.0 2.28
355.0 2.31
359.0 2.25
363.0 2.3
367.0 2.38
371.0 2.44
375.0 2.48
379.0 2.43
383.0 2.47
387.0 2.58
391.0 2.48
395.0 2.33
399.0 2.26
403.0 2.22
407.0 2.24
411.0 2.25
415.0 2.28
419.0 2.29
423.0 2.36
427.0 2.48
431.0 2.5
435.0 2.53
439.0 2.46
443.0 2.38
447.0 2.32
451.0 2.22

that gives 1.77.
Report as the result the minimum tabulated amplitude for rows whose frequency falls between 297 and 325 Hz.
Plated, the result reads 1.39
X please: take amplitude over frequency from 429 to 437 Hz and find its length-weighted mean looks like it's 2.51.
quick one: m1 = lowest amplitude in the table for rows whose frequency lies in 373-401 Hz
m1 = 2.26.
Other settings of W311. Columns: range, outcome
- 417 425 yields 2.33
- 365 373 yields 2.41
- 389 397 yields 2.41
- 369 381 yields 2.45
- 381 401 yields 2.42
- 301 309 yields 2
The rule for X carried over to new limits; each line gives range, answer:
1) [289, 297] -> 2.23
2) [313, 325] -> 1.47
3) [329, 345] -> 1.93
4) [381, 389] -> 2.53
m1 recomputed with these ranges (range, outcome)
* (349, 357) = 2.28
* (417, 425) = 2.29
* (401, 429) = 2.22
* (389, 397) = 2.33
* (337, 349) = 2.02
